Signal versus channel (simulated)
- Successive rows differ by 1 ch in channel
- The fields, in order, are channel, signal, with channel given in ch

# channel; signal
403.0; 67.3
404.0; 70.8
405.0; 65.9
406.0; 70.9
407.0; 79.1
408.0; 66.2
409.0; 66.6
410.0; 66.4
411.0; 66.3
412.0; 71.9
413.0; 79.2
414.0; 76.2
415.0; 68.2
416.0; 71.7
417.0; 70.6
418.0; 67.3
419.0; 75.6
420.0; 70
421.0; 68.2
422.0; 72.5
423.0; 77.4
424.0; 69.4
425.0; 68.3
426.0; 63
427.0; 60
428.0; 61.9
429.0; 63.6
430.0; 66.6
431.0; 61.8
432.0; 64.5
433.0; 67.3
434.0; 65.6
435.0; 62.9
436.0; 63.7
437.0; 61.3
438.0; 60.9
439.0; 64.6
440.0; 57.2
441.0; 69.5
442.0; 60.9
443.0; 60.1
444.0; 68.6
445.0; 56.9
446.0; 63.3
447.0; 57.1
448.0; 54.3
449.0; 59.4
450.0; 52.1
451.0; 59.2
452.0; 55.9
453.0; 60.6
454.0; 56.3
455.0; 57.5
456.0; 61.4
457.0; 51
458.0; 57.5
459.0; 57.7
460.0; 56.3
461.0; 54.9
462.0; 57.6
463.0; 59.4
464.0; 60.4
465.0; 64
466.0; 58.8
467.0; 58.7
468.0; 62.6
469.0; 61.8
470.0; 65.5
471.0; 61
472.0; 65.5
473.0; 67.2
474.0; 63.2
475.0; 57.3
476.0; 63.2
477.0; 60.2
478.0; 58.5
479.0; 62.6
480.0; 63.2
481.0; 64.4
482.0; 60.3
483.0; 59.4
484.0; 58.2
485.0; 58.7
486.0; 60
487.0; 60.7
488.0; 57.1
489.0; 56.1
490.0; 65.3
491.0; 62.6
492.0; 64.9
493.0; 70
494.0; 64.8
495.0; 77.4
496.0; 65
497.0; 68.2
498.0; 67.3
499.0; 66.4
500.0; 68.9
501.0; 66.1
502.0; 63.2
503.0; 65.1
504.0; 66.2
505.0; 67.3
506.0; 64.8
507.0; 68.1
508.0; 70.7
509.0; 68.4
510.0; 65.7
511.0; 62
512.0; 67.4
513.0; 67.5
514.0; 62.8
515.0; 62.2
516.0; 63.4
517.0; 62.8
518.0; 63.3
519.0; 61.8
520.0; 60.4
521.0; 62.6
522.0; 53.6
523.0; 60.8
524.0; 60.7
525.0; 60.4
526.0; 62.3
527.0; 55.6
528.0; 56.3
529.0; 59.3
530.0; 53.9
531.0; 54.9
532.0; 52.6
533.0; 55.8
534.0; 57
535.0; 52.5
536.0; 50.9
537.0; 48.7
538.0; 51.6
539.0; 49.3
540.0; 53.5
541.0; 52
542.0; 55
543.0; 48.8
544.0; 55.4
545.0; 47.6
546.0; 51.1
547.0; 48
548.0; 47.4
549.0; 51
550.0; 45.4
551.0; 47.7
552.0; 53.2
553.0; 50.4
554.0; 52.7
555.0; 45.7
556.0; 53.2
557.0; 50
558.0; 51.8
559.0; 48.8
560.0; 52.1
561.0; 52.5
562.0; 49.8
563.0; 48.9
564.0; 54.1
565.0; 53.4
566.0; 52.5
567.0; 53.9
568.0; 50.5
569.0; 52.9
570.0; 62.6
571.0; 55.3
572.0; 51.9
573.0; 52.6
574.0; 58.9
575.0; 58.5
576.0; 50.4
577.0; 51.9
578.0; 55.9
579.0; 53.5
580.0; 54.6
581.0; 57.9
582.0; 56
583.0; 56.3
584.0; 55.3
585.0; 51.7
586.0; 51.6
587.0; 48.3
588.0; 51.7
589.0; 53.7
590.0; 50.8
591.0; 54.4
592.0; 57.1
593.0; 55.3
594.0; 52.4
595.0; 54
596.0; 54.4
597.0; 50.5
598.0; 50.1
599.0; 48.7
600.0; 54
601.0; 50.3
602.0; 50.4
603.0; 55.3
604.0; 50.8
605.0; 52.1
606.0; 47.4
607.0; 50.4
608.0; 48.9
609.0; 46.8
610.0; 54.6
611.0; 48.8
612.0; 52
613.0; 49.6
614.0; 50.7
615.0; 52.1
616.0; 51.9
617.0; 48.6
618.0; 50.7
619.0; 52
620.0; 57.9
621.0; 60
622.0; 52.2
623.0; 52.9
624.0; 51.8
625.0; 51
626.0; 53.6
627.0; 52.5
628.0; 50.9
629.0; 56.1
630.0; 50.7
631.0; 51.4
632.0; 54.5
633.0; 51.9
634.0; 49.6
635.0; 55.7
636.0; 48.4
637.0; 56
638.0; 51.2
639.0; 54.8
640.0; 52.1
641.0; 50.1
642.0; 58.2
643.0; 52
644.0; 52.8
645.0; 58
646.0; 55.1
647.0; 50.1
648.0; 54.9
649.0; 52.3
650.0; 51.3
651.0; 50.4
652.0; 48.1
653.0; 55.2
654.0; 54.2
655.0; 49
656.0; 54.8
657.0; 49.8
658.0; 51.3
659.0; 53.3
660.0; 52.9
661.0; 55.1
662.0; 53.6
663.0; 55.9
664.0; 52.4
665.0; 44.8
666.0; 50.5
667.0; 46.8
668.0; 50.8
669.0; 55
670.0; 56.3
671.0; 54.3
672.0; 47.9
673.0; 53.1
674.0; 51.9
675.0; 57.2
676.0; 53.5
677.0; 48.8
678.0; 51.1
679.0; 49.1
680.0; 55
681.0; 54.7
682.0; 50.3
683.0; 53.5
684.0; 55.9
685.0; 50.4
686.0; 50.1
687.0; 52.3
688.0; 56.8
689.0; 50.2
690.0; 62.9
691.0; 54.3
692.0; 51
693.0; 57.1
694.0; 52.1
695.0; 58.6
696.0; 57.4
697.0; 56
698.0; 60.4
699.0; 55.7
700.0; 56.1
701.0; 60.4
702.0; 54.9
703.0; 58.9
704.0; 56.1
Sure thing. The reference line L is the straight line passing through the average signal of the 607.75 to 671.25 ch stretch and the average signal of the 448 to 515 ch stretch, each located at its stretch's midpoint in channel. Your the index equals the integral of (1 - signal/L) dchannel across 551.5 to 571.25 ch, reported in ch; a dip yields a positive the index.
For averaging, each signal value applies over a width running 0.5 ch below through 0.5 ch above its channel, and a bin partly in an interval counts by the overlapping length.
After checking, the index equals 1.7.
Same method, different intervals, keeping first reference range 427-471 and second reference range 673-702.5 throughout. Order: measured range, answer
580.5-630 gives 3.62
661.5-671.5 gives 0.53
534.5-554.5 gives 2.56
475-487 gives -0.19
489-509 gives -2.54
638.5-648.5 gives 0.31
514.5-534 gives -0.15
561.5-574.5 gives 0.86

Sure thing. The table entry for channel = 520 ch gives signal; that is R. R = 60.4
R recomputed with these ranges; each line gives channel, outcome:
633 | 51.9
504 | 66.2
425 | 68.3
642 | 58.2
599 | 48.7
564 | 54.1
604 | 50.8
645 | 58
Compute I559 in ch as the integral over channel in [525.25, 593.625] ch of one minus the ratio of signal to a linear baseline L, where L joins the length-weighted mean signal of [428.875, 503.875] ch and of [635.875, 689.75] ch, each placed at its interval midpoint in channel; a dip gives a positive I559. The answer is 5.3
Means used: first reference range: 61.8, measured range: 52.9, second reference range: 52.6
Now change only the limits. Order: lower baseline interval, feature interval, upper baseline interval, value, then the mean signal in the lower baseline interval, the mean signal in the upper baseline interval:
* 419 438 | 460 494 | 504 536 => 1.2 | 66.1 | 61.1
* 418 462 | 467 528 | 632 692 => -3.6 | 62.3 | 52.7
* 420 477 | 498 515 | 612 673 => -2.1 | 61.8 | 52.5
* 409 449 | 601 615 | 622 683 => 1.1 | 65.9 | 52.5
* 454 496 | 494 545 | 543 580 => -3.7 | 61.1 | 52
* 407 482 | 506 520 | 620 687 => -1.2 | 63.4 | 52.6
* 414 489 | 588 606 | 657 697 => 1.2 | 62.3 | 53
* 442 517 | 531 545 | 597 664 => 1.4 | 62.1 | 52.3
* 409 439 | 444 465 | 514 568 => 2.0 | 67.6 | 54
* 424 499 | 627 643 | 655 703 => 0.7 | 61.6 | 53.5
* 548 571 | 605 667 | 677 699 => 1.1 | 51.5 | 54.2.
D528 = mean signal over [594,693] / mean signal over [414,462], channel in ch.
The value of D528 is 0.8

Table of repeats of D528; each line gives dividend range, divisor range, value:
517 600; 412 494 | 0.85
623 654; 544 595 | 1.00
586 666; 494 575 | 0.91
